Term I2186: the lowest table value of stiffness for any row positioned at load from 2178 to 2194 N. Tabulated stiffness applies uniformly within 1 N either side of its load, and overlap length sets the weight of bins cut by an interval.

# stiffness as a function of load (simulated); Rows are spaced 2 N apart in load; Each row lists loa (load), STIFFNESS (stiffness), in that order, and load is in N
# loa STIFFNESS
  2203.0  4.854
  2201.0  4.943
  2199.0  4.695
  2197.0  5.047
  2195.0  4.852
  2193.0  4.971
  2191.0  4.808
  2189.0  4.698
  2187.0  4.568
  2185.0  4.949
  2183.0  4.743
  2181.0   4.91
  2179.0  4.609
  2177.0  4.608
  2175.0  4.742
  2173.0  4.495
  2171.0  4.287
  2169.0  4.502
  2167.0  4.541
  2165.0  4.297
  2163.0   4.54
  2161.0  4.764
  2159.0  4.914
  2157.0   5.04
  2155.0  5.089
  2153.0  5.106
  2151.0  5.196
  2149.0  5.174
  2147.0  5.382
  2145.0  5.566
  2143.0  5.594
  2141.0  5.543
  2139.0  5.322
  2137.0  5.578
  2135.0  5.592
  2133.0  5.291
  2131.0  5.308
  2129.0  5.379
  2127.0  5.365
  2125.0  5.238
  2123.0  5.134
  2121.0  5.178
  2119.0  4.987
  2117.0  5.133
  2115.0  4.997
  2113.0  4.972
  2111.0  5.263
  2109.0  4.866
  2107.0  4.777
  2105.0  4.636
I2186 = 4.568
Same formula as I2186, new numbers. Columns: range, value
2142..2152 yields 5.174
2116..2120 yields 4.987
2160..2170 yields 4.297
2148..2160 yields 4.914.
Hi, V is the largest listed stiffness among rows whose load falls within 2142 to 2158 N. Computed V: 5.594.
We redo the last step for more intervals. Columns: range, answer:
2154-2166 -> 5.089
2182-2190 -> 4.949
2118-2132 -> 5.379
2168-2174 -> 4.502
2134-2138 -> 5.592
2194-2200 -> 5.047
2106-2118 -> 5.263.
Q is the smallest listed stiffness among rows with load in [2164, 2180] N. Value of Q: 4.287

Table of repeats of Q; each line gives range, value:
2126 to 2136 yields 5.291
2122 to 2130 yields 5.134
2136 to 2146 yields 5.322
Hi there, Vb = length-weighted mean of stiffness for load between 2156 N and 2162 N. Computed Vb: 4.91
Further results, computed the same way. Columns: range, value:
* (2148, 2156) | 5.14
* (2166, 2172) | 4.44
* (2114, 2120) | 5.04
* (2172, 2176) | 4.62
